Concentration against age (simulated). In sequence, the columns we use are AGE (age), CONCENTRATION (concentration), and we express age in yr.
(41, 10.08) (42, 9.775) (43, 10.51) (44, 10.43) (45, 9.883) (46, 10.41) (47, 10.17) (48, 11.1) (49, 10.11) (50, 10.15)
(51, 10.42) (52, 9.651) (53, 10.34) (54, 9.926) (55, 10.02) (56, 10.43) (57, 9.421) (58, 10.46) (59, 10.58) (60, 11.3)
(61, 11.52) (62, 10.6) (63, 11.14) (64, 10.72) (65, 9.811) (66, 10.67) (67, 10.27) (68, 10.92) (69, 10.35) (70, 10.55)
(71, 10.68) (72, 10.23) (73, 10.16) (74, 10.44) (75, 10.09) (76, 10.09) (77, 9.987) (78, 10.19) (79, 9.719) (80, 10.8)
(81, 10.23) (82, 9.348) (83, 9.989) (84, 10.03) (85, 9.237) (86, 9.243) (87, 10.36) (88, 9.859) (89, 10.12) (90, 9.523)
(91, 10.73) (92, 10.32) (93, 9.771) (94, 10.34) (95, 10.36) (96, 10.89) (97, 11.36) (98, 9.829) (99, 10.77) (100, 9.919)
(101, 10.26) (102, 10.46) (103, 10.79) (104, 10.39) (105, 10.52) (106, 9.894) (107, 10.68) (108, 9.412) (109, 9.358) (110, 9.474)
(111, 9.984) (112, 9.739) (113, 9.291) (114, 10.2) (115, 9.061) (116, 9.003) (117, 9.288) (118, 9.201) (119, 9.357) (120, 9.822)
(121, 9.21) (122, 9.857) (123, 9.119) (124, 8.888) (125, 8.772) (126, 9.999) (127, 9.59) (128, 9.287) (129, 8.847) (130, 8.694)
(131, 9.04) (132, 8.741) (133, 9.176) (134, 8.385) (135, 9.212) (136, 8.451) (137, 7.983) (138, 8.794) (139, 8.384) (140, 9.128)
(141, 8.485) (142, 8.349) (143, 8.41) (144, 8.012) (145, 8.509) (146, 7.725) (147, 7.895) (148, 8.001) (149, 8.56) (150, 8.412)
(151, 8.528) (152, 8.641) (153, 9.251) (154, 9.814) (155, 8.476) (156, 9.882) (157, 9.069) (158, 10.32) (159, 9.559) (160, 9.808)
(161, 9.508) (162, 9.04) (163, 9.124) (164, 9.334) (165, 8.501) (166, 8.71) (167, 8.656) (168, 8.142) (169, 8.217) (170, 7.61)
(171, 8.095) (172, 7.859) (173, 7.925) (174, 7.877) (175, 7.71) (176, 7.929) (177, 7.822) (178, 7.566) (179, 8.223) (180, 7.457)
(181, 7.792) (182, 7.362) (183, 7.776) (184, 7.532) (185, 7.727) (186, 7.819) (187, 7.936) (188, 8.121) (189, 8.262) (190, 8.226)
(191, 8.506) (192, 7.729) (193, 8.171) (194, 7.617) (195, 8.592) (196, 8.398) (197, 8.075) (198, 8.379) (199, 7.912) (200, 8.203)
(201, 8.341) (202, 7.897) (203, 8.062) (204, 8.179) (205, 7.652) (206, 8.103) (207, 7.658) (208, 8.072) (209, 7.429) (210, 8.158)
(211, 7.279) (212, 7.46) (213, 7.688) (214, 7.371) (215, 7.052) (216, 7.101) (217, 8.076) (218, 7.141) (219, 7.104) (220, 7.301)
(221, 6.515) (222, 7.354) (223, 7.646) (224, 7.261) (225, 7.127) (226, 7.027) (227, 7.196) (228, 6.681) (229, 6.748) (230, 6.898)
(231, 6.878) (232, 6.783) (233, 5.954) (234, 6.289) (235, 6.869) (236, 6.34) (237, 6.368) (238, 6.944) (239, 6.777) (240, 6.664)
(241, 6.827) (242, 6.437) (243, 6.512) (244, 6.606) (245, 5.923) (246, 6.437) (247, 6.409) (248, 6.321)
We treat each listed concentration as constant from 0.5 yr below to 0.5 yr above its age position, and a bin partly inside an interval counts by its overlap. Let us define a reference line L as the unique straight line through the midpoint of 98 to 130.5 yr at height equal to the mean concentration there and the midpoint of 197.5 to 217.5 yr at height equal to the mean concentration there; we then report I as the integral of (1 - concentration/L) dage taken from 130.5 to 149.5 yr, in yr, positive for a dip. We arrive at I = 1.4 yr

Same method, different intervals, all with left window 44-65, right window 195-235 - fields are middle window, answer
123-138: 0.12 yr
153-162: -1.06 yr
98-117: -1.01 yr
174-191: 0.42 yr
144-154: 0.25 yr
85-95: -0.26 yr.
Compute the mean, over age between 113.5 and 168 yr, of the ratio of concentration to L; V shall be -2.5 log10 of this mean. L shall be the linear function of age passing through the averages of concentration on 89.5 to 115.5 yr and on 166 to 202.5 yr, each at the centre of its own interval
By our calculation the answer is 0.02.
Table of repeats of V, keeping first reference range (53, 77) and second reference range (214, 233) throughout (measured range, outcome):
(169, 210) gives -0.021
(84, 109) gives -0.046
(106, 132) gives -0.012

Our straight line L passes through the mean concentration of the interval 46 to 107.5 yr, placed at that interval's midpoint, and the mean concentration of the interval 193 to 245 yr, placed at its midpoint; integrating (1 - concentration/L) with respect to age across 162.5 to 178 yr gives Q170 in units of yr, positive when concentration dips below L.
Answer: 0.2 yr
